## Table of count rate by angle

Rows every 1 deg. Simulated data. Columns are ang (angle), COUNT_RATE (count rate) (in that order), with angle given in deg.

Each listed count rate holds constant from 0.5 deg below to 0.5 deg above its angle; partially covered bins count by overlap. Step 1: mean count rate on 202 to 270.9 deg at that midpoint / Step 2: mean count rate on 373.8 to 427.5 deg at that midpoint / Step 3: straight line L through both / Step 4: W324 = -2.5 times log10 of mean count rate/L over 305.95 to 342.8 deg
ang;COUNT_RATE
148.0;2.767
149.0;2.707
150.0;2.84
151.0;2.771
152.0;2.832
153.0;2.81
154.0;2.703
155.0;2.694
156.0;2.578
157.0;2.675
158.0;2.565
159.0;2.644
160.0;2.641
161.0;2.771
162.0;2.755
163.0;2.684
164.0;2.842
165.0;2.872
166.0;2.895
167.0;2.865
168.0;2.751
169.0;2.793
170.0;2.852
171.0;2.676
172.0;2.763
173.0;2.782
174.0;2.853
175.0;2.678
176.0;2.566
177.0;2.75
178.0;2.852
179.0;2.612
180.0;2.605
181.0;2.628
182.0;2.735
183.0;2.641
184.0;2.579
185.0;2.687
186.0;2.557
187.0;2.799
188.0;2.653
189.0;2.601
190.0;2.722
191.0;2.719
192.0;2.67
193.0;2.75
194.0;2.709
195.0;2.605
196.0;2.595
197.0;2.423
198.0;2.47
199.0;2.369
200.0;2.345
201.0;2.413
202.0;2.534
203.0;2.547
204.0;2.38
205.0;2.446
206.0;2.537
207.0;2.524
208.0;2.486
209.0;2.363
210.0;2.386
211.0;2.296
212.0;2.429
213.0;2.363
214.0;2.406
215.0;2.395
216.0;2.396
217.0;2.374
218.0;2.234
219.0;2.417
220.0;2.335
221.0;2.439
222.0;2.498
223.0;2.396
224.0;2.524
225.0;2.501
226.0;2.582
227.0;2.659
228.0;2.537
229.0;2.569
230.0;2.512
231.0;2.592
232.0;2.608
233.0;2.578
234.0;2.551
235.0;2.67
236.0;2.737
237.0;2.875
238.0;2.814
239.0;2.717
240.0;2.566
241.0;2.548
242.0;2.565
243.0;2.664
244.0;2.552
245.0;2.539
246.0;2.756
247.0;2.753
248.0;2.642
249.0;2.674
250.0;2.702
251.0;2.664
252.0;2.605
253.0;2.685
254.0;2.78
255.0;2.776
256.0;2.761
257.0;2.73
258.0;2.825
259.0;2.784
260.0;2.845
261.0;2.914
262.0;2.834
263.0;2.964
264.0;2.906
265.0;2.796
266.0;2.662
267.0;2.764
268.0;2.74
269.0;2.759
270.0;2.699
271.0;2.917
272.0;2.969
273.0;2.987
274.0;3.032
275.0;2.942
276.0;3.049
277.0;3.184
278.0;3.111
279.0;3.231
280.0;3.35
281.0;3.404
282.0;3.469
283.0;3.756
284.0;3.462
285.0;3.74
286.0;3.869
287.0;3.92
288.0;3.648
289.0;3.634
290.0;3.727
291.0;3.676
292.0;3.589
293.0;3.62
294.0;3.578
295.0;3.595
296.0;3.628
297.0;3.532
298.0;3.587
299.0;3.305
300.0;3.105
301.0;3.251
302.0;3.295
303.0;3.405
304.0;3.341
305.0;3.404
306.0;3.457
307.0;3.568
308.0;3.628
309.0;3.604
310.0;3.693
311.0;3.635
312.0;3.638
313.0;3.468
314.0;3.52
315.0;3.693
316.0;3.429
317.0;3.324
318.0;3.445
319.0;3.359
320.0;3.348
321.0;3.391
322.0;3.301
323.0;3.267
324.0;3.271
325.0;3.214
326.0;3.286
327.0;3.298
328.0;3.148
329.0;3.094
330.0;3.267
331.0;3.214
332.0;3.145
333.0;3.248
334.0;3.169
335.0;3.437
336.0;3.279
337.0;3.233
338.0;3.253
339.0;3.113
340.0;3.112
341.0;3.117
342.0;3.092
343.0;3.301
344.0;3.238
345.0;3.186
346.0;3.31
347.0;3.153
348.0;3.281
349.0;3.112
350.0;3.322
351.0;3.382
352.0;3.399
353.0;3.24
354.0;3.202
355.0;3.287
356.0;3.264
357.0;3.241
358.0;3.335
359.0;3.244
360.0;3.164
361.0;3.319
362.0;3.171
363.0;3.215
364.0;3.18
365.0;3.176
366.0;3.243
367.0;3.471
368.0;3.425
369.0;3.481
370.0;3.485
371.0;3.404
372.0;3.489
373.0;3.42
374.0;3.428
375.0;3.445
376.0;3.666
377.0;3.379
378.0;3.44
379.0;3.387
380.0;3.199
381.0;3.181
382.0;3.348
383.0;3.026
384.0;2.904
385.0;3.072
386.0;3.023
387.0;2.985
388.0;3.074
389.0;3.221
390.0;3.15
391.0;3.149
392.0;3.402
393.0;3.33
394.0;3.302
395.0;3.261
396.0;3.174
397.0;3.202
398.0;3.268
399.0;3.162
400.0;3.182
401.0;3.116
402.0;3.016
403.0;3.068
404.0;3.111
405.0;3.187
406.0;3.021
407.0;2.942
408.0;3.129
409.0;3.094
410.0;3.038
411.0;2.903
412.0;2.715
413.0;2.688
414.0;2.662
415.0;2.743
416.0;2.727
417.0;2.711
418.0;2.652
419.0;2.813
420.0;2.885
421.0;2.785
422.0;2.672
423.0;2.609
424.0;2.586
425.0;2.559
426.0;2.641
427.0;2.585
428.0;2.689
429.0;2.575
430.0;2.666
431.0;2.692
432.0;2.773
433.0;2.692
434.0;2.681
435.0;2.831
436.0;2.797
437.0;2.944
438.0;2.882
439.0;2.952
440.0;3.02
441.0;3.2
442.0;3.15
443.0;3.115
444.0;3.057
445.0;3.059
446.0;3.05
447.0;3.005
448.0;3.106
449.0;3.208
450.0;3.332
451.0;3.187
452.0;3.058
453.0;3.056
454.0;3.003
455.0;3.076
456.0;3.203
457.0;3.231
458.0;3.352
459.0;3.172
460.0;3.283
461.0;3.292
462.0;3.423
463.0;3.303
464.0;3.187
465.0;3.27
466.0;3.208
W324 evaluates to -0.18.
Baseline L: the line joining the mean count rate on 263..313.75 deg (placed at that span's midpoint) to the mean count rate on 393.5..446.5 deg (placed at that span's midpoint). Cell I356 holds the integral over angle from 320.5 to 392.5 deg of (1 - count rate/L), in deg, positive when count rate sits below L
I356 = -3.29 deg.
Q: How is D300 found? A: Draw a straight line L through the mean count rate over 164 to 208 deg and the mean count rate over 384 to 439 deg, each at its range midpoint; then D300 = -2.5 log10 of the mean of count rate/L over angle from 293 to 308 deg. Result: -0.230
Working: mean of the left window 2.65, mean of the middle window 3.44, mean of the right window 2.92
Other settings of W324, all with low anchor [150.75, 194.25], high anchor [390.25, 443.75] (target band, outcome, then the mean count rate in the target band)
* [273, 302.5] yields -0.221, 3.45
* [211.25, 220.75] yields 0.162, 2.37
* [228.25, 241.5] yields 0.052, 2.64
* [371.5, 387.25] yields -0.137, 3.28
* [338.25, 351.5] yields -0.125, 3.21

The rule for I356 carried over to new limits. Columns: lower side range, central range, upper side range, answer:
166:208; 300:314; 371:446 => -3.15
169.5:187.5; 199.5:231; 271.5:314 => 5.30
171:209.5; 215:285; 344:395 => 1.69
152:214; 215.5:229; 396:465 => 1.14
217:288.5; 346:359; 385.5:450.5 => -1.64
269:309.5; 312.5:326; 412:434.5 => -0.60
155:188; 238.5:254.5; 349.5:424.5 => 1.20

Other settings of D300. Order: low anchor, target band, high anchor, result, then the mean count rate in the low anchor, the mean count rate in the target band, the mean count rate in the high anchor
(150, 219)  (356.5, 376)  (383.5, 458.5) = -0.16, 2.62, 3.34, 2.98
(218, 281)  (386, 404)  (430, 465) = -0.07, 2.73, 3.17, 3.07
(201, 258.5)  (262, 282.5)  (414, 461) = -0.14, 2.56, 2.99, 2.92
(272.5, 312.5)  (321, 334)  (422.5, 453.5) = 0.03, 3.47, 3.23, 2.9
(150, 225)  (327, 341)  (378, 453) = -0.13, 2.6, 3.21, 2.98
